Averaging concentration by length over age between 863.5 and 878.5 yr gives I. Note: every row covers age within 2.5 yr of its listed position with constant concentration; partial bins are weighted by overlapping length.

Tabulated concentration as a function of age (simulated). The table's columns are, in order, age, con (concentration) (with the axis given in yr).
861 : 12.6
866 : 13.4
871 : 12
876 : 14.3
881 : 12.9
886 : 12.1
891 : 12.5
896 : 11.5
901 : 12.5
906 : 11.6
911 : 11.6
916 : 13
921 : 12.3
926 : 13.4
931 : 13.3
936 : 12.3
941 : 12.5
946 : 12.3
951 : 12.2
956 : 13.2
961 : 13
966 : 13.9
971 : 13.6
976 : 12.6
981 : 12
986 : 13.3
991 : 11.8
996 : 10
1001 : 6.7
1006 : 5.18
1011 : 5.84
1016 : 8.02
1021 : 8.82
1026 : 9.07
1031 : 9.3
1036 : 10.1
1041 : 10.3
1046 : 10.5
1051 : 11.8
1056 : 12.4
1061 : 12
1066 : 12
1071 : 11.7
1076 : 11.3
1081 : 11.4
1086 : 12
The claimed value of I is 13.2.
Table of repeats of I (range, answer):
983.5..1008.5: 9.4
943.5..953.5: 12.2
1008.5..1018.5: 6.93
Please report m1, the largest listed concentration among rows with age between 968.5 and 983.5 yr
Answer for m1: 13.6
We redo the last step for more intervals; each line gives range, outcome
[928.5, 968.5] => 13.9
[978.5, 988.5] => 13.3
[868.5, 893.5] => 14.3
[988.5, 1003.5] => 11.8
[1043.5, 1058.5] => 12.4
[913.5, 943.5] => 13.4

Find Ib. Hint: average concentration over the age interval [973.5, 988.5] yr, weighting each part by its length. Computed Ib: 12.6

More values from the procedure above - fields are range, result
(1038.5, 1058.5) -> 11.2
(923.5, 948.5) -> 12.8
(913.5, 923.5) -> 12.7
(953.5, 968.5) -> 13.4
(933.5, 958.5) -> 12.5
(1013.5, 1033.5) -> 8.8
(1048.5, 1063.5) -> 12.1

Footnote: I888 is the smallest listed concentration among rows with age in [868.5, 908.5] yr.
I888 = 11.5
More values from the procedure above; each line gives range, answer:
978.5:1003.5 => 6.7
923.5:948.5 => 12.3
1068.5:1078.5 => 11.3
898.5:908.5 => 11.6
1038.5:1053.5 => 10.3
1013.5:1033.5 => 8.02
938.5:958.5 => 12.2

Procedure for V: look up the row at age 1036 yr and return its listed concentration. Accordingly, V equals 10.1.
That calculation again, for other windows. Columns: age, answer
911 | 11.6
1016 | 8.02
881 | 12.9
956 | 13.2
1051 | 11.8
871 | 12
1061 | 12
